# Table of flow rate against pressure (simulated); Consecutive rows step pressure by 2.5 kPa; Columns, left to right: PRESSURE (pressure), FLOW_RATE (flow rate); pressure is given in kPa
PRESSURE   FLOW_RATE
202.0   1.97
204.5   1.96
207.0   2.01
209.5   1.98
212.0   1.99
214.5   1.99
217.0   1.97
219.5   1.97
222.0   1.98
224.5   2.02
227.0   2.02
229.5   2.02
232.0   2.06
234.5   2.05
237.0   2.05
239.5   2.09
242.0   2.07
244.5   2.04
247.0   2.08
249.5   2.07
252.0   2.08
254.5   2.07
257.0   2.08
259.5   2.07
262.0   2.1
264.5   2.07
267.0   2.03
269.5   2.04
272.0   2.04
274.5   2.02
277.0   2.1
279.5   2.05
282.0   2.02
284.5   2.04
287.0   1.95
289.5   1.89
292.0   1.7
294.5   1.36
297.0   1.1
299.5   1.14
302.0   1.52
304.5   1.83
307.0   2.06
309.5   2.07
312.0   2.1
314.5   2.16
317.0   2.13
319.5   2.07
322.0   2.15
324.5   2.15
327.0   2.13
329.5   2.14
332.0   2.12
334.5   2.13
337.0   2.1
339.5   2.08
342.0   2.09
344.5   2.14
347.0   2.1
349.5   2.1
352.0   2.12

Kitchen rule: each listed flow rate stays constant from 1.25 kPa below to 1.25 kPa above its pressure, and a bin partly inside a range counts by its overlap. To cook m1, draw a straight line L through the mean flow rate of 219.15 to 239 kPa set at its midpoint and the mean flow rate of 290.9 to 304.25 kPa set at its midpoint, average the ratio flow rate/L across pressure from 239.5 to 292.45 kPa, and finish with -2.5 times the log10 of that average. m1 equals -0.21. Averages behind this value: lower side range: 2.03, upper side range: 1.4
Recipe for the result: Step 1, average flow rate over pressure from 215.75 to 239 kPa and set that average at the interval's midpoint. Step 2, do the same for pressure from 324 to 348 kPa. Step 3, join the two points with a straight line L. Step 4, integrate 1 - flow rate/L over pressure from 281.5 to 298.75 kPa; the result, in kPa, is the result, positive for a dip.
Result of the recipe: 3.2 kPa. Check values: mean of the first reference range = 2.02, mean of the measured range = 1.69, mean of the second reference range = 2.12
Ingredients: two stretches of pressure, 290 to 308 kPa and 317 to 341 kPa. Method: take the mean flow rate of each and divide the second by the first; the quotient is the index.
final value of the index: 1.38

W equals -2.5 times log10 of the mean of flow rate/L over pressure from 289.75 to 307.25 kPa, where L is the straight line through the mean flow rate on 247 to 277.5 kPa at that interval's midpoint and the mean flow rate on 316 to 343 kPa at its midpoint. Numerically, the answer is 0.347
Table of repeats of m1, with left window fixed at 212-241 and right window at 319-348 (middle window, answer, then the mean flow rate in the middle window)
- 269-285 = 0.01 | 2.04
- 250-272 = -0.01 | 2.07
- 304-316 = 0.02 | 2.06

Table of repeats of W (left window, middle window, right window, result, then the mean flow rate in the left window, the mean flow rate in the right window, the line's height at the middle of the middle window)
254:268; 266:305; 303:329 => 0.15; 2.07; 2.08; 2.08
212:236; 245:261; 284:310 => -0.11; 2.01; 1.68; 1.88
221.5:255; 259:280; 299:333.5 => -0.01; 2.05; 2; 2.03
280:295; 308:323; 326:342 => -0.05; 1.86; 2.11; 2.01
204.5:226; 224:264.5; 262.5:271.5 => -0.02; 1.99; 2.05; 2.02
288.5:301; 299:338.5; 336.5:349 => -0.14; 1.43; 2.1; 1.77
